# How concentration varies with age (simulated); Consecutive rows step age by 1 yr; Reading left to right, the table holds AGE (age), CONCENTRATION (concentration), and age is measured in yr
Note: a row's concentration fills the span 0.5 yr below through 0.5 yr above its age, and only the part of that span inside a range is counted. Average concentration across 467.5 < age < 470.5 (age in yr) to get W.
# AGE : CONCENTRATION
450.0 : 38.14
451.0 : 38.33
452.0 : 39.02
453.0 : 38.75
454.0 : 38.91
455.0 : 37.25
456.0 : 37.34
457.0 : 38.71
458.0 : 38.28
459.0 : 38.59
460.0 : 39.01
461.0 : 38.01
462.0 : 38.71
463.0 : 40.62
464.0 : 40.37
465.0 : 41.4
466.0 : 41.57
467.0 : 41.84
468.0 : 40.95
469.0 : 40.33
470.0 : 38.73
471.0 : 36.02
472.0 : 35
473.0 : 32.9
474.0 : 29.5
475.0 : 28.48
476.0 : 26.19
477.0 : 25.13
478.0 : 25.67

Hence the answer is 40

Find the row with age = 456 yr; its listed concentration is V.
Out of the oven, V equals 37.34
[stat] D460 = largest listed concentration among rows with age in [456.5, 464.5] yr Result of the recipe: 40.62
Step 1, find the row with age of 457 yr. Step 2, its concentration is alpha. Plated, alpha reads 38.71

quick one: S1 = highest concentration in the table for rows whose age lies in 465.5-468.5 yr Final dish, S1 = 41.84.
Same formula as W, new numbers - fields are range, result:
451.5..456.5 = 38.3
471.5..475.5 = 31.5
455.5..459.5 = 38.2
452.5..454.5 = 38.8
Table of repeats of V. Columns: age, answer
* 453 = 38.75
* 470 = 38.73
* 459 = 38.59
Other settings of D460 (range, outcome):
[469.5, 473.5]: 38.73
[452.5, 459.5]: 38.91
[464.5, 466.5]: 41.57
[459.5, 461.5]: 39.01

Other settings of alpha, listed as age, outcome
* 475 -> 28.48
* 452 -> 39.02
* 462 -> 38.71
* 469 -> 40.33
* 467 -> 41.84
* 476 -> 26.19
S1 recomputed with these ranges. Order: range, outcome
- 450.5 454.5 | 39.02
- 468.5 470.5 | 40.33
